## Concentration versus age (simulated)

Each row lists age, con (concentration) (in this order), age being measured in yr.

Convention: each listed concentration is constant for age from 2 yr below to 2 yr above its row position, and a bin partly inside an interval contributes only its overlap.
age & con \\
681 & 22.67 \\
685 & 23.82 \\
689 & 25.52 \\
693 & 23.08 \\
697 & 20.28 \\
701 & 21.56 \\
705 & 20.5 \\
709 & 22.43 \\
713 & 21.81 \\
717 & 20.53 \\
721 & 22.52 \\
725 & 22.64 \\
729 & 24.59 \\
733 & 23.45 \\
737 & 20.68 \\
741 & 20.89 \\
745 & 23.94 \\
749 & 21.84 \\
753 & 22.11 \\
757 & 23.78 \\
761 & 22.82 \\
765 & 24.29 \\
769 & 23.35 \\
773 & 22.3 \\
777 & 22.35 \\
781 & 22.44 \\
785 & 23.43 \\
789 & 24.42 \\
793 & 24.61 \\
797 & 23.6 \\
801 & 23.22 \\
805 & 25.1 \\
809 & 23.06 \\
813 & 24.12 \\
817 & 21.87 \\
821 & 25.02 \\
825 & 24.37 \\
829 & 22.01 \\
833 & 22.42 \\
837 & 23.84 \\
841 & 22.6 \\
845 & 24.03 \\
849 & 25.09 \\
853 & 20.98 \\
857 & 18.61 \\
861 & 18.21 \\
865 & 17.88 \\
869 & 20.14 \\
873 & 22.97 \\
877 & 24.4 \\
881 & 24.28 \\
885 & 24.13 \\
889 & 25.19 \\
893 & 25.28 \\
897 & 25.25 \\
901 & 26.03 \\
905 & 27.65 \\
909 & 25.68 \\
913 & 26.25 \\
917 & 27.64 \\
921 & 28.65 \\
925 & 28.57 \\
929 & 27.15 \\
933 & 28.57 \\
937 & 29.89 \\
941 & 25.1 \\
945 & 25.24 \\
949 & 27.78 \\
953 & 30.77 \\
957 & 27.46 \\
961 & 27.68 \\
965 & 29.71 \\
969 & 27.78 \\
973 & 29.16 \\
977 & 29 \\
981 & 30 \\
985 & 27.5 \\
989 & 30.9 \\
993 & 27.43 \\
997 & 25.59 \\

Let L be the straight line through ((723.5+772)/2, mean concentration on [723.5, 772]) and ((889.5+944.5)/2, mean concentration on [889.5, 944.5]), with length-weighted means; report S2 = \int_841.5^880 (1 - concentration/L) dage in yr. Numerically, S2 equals 6.2 yr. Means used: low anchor 22.9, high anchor 27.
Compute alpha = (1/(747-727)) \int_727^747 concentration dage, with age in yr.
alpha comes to 22.7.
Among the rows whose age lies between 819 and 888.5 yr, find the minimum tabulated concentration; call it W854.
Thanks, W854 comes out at 17.88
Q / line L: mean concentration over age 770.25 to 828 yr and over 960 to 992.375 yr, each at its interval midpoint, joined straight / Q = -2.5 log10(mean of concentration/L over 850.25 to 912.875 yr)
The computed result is 0.13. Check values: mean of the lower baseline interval 23.5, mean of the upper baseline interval 28.9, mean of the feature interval 23.2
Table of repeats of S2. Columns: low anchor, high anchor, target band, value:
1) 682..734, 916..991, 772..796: 1.0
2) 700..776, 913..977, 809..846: 2.3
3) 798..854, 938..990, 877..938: -0.5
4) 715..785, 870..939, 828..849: 1.3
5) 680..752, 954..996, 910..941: -0.4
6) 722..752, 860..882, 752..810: -3.3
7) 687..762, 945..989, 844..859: 2.1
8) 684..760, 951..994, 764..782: 0.6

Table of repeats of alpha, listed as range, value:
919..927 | 28.6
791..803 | 23.8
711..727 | 21.9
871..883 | 23.9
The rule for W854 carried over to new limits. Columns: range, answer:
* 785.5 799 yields 23.6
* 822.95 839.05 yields 22.01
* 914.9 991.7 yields 25.1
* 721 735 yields 22.52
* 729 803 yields 20.68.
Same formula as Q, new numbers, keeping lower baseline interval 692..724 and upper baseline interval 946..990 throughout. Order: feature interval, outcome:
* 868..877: 0.17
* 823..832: 0.08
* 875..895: 0.08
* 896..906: 0.03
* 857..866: 0.38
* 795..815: 0.02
